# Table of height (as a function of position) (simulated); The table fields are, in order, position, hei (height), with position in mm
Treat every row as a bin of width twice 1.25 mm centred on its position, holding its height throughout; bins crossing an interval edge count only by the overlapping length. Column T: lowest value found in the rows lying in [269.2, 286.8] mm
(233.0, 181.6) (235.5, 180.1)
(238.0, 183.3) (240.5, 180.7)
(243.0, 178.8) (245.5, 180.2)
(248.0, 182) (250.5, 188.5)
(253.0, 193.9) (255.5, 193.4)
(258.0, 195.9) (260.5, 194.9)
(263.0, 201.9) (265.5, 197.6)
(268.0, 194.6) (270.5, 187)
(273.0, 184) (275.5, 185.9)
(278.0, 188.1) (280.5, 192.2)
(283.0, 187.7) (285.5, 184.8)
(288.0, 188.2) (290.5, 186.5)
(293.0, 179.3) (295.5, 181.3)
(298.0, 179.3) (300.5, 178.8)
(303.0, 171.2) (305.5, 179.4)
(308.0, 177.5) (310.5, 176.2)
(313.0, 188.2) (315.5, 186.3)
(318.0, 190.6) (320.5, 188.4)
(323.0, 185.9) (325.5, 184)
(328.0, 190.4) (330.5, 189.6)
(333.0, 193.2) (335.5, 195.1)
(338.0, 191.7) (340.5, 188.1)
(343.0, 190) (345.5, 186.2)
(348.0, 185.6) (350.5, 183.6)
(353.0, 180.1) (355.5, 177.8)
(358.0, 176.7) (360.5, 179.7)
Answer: 184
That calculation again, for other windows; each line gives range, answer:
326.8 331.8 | 189.6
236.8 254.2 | 178.8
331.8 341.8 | 188.1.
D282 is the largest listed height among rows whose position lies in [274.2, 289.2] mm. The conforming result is 192.2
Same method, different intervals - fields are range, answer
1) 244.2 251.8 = 188.5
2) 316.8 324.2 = 190.6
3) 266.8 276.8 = 194.6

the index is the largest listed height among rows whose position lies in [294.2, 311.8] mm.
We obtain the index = 181.3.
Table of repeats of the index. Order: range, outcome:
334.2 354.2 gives 195.1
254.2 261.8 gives 195.9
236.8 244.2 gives 183.3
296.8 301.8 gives 179.3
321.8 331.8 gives 190.4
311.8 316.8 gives 188.2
